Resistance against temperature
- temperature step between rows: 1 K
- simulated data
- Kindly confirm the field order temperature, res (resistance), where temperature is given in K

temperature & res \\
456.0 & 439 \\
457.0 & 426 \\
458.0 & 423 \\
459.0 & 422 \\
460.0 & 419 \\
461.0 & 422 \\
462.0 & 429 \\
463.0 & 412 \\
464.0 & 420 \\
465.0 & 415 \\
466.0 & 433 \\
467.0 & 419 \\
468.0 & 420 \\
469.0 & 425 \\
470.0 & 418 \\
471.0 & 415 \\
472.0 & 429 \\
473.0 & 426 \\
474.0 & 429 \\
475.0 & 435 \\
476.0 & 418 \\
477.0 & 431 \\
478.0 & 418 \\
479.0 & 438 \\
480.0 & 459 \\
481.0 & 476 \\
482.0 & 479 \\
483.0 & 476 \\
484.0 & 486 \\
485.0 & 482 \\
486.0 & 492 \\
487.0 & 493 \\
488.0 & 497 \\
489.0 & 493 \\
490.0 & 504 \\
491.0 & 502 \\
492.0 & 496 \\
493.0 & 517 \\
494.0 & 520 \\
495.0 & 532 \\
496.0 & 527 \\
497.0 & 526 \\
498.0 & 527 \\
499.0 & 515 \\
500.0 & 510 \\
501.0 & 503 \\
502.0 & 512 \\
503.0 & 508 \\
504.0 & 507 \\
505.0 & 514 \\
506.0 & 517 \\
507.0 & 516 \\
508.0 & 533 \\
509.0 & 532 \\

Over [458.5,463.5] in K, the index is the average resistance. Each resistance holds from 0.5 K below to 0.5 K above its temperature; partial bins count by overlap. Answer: 421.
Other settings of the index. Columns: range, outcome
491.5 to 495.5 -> 516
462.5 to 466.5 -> 420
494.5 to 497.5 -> 528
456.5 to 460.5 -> 422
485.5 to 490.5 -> 496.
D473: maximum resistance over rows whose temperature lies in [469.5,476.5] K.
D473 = 435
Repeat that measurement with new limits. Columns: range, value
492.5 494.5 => 520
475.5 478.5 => 431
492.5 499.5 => 532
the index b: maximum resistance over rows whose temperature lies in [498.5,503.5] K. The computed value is 515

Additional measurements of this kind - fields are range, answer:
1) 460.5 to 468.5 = 433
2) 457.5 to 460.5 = 423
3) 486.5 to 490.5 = 504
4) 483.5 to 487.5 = 493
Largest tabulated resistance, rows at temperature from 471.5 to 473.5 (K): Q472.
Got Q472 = 429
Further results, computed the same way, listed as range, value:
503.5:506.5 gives 517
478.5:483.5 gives 479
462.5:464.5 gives 420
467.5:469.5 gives 425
